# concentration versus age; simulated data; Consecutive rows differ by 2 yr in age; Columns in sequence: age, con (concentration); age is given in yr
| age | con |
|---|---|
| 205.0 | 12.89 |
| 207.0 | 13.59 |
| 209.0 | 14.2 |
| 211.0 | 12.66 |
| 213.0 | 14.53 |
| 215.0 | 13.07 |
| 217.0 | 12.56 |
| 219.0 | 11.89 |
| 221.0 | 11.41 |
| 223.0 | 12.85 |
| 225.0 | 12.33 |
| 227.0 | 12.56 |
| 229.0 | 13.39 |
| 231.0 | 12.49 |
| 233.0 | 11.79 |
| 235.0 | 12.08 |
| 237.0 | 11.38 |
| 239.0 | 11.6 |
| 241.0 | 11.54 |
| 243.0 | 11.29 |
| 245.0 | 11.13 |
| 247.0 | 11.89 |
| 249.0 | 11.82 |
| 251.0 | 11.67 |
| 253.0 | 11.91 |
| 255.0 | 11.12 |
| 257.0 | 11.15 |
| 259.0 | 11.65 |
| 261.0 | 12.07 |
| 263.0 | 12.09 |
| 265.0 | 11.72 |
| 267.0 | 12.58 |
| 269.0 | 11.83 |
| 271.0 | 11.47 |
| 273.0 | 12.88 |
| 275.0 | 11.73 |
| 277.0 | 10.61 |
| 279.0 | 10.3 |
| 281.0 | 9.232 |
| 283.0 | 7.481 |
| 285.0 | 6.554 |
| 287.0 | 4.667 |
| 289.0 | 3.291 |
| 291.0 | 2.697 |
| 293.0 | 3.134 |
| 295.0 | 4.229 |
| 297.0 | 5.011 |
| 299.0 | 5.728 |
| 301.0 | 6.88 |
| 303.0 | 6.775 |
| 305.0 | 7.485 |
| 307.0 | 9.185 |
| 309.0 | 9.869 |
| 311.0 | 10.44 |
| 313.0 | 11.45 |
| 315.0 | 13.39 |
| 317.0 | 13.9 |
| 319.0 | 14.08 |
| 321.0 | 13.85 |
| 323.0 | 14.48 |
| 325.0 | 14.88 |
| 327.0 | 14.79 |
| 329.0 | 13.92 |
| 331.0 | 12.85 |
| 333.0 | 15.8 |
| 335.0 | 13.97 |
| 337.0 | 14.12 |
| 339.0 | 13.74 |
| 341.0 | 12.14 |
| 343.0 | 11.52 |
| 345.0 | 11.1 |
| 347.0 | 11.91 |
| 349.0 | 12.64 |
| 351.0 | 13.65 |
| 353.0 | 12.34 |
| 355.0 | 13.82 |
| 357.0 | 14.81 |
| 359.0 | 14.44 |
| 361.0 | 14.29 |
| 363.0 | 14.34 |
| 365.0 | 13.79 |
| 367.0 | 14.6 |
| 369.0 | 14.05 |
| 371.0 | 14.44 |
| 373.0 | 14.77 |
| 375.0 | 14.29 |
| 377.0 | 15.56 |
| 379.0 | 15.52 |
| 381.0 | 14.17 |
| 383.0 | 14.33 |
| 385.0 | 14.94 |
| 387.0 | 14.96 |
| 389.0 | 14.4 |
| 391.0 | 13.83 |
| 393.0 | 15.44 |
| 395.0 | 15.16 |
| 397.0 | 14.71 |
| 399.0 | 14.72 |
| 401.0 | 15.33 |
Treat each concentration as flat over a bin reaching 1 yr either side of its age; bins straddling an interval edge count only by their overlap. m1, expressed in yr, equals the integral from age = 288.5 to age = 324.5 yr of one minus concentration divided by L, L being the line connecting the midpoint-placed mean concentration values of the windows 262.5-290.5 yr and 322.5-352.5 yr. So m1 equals 8.9 yr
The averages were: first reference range 9.58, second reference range 13.4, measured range 8.82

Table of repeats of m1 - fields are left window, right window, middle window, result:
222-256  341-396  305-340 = 0.6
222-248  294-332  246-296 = 8.2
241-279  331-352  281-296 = 8.9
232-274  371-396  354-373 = 0.0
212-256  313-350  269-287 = 4.1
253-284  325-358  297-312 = 5.4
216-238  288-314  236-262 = -2.5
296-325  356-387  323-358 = -3.1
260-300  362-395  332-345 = -1.4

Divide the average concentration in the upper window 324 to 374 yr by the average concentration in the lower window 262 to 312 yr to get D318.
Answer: 1.65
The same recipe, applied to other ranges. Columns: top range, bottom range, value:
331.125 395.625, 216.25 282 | 1.19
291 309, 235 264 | 0.52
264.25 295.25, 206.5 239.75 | 0.67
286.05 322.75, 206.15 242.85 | 0.66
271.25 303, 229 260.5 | 0.60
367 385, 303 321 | 1.32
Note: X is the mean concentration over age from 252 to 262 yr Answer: 11.6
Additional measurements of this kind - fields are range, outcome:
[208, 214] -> 13.8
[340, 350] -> 11.9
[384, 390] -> 14.8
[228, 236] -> 12.4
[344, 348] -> 11.5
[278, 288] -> 7.65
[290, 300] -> 4.16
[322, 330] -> 14.5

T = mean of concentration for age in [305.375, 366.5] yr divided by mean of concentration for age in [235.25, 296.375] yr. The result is 1.33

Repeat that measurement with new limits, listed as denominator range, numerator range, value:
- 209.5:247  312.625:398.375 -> 1.14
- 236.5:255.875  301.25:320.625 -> 0.93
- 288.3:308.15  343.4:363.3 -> 2.40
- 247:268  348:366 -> 1.17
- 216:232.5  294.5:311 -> 0.58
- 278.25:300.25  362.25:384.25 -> 2.58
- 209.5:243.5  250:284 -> 0.91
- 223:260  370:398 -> 1.24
